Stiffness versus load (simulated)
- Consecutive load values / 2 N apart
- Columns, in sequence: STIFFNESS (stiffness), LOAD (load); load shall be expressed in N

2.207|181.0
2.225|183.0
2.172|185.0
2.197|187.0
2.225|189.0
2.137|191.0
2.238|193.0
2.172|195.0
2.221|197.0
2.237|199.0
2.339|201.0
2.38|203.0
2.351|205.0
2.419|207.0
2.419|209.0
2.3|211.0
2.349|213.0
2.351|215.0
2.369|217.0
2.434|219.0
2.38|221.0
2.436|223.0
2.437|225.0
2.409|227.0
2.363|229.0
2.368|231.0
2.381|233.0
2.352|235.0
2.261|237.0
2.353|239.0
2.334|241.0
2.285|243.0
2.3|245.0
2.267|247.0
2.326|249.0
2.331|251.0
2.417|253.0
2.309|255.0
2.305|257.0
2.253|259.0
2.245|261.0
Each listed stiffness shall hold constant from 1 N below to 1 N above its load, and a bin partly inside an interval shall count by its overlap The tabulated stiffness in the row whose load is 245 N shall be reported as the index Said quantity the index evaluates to 2.3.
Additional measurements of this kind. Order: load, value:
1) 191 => 2.137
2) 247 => 2.267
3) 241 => 2.334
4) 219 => 2.434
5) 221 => 2.38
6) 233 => 2.381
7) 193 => 2.238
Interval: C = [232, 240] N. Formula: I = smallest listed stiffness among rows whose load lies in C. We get 2.261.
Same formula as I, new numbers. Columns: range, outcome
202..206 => 2.351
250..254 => 2.331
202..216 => 2.3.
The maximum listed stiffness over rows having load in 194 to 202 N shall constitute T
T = 2.339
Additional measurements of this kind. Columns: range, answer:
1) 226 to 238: 2.409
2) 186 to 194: 2.238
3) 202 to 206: 2.38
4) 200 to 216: 2.419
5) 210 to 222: 2.434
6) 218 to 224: 2.436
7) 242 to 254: 2.417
